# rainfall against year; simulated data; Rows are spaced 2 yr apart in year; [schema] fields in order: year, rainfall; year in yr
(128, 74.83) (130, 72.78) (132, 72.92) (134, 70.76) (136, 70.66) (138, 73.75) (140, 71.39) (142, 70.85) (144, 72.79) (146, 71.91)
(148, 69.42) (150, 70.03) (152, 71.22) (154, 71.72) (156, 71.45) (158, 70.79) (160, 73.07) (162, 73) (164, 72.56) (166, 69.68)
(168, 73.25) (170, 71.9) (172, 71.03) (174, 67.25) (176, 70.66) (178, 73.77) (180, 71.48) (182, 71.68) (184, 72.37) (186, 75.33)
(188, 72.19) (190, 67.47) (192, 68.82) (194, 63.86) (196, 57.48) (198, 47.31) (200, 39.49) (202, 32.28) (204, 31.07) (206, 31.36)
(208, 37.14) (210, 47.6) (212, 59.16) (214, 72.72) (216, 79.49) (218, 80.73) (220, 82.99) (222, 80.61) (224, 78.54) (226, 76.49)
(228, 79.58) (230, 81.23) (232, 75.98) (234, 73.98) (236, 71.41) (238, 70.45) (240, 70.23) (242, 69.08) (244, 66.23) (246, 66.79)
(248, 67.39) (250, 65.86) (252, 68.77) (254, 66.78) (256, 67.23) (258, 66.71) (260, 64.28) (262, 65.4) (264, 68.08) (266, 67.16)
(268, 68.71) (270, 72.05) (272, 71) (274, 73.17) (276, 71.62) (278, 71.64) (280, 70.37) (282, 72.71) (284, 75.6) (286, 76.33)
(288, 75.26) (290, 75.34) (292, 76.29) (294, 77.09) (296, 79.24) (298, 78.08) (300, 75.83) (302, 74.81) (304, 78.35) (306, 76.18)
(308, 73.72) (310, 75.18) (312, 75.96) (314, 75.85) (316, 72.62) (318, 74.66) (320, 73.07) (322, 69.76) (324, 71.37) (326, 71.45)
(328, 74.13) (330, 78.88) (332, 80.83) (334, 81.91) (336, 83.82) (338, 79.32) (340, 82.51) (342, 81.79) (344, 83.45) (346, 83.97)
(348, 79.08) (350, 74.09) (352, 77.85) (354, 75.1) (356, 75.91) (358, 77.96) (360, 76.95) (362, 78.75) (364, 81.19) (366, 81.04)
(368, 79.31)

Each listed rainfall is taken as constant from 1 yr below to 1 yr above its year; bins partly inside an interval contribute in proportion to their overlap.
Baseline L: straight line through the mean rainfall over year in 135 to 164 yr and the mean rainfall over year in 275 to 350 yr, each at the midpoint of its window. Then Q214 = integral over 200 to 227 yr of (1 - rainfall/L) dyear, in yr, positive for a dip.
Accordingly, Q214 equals 4.98 yr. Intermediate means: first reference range 71.6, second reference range 76.4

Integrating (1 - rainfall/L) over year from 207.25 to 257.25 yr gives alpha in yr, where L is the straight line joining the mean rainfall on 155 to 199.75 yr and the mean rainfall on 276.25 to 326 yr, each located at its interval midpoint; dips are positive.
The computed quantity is 0.7 yr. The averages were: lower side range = 68.9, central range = 70.4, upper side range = 74.7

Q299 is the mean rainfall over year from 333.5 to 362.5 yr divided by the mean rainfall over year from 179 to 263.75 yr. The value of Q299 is 1.2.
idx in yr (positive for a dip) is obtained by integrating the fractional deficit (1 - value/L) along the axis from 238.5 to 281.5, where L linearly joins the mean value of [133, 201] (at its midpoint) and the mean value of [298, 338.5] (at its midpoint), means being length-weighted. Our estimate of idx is 2.8 yr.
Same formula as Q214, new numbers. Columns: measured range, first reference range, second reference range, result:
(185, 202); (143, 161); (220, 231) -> 3.61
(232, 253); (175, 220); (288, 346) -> -0.82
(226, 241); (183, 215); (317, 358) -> -3.58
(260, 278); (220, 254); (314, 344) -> 1.17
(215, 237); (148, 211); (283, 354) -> -3.39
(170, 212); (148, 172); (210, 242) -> 8.08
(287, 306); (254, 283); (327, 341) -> -0.71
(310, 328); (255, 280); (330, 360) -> 0.67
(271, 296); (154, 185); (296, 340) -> 0.35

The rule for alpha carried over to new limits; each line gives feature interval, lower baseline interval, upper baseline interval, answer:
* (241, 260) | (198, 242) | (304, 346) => 0.2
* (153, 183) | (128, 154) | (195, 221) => -3.3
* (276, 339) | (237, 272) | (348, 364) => -2.6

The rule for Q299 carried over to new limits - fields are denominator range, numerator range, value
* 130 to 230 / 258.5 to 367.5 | 1.12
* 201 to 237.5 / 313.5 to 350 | 1.19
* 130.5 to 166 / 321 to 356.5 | 1.09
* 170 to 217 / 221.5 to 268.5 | 1.17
